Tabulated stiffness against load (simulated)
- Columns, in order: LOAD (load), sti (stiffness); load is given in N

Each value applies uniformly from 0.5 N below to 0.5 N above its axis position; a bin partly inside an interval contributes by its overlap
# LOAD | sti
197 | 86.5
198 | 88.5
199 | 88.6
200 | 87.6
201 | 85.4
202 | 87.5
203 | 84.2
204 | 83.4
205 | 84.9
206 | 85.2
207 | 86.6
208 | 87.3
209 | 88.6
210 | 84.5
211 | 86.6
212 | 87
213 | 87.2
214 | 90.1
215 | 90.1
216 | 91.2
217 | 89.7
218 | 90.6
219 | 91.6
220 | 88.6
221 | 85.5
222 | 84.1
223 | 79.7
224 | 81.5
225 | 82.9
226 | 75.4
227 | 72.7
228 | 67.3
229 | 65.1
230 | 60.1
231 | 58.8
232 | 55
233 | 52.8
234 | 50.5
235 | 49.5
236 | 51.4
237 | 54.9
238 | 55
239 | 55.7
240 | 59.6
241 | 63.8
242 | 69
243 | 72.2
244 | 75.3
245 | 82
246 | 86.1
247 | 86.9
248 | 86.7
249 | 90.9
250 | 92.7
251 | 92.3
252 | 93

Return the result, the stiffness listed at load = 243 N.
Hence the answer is 72.2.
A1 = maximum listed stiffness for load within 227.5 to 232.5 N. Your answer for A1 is 67.3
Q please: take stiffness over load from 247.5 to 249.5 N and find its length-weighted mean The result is 88.8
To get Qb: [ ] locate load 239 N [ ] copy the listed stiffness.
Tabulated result 55.7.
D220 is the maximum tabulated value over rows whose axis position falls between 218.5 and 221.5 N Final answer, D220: 91.6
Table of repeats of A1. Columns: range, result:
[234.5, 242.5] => 69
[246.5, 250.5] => 92.7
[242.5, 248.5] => 86.9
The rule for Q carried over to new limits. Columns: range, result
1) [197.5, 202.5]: 87.5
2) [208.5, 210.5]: 86.5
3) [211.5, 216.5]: 89.1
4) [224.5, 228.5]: 74.6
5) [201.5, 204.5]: 85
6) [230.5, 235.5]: 53.3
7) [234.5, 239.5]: 53.3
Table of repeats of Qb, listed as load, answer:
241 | 63.8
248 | 86.7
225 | 82.9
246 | 86.1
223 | 79.7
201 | 85.4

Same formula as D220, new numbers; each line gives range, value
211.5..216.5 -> 91.2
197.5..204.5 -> 88.6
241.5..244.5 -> 75.3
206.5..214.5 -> 90.1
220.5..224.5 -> 85.5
